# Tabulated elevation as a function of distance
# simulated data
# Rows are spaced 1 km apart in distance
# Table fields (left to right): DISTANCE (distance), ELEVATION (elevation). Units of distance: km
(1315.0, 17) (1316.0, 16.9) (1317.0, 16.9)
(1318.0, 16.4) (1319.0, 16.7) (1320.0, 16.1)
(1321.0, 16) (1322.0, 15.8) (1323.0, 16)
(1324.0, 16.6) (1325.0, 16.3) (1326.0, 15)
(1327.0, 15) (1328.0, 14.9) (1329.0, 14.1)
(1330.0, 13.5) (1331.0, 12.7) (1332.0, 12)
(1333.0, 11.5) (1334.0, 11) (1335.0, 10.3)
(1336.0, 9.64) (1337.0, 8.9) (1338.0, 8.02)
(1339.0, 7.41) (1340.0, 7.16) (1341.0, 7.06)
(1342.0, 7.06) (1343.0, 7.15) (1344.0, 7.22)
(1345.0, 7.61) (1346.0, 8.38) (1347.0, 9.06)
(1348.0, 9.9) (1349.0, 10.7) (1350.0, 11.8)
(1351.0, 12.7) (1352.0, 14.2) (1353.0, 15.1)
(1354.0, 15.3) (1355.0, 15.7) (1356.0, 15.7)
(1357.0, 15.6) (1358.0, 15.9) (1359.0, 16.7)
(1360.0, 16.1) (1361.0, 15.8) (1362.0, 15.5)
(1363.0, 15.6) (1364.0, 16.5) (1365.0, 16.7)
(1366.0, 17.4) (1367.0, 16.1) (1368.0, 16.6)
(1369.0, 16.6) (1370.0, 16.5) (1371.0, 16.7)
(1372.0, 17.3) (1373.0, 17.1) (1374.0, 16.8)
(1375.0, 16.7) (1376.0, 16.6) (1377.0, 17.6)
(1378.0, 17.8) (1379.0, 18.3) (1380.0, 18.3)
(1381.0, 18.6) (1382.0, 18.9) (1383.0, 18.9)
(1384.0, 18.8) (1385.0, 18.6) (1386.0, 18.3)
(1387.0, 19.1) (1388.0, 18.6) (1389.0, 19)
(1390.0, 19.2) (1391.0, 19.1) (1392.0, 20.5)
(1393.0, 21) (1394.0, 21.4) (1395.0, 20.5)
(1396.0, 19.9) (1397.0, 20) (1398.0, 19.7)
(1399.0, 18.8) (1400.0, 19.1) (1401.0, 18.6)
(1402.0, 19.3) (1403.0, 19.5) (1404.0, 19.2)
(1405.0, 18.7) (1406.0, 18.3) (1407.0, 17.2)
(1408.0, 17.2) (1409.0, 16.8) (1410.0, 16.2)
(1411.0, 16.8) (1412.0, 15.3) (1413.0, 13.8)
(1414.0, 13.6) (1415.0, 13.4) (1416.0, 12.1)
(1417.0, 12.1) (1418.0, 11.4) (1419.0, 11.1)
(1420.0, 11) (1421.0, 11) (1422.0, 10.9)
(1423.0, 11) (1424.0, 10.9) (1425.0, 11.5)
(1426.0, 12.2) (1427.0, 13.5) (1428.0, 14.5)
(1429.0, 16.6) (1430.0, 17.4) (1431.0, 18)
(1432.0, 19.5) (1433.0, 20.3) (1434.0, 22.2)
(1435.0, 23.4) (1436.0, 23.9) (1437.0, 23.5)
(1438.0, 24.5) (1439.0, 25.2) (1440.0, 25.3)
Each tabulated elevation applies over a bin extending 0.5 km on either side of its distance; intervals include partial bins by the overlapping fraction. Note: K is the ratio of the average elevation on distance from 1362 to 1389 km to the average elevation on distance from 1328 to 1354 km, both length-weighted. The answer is 1.7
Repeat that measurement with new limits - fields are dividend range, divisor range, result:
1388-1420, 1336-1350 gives 2.08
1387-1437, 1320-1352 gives 1.48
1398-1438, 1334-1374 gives 1.26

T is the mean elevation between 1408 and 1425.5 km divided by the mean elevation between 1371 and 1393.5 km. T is 0.7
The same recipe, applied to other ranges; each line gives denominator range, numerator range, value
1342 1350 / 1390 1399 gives 2.32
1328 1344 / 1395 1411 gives 1.87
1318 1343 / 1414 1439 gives 1.27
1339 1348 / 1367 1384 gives 2.27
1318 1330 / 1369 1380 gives 1.10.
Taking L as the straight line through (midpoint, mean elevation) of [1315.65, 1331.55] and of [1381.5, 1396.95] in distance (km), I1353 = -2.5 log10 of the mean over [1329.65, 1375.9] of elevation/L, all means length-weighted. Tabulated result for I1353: 0.31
